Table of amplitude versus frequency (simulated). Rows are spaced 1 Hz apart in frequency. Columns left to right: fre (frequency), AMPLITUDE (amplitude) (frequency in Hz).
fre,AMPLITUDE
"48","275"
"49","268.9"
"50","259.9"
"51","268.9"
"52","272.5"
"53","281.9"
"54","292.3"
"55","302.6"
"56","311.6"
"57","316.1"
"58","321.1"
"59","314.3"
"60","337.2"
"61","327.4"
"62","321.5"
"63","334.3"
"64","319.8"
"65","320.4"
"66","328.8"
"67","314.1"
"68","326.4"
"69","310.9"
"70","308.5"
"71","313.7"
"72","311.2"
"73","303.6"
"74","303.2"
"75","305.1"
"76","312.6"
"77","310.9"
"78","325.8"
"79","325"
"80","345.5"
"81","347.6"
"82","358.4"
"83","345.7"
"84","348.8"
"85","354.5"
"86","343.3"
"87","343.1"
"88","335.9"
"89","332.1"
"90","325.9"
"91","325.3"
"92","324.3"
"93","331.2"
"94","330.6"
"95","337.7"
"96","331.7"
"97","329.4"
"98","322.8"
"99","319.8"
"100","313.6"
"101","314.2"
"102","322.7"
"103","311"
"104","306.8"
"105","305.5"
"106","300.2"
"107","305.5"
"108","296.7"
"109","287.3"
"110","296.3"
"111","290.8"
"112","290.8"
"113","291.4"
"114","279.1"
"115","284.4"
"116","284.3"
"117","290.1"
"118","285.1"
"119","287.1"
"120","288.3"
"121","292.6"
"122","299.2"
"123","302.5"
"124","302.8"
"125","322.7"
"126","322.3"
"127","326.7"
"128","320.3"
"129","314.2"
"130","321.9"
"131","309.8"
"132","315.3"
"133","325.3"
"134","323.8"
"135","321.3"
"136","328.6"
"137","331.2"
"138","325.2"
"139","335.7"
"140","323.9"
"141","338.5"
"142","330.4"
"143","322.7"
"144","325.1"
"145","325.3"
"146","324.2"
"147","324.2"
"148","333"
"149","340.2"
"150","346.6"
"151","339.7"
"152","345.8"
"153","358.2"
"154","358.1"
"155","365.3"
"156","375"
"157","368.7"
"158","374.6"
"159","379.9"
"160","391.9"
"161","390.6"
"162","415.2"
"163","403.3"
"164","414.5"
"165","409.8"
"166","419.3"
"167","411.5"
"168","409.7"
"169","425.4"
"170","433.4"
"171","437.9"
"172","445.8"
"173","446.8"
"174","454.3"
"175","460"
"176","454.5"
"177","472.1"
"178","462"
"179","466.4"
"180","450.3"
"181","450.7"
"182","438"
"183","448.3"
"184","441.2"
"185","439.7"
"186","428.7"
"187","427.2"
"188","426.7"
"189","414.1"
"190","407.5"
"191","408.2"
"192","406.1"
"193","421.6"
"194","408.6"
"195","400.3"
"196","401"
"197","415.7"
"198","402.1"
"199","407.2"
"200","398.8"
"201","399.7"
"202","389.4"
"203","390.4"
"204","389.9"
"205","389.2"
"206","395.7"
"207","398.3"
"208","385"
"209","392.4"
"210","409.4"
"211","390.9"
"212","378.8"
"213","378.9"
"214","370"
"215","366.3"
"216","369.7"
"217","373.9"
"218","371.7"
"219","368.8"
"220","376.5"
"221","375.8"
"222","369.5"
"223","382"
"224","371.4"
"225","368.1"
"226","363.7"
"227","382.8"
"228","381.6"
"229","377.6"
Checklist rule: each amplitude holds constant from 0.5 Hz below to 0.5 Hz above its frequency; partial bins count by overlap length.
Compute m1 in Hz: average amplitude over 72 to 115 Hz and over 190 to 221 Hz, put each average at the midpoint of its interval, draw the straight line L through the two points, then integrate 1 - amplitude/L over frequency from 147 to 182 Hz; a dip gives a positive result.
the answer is -3.8 Hz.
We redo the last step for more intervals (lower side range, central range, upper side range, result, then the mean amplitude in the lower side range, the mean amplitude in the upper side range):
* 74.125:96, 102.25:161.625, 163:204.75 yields 8.6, 333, 425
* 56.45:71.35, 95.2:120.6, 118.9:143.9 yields 1.4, 321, 318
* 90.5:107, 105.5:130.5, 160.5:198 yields 3.4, 320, 428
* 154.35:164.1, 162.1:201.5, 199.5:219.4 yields -4.2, 386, 385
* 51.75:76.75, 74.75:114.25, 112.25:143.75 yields -1.1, 313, 311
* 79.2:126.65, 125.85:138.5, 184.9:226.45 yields 0.6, 315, 393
